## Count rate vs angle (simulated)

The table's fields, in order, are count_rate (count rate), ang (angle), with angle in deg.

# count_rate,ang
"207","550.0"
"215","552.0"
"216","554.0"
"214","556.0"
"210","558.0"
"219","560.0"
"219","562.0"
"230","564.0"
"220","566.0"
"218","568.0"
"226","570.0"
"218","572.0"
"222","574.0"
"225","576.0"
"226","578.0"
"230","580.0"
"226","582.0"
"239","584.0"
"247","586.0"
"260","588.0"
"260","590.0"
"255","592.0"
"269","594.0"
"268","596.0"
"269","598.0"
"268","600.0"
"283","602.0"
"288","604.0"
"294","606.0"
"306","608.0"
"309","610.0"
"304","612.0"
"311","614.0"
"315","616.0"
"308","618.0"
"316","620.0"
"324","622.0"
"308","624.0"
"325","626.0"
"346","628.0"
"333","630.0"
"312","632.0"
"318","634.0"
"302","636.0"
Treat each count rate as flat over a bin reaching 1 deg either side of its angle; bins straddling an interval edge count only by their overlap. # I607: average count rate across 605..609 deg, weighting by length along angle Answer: 300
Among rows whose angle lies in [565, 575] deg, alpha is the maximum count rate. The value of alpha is 226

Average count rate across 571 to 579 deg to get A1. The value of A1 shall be 223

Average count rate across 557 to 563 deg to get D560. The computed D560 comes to 216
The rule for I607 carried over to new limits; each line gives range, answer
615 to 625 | 314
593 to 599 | 269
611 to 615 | 308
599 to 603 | 276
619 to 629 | 324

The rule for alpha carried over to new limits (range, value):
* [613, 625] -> 324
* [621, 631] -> 346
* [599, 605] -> 288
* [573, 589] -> 260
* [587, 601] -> 269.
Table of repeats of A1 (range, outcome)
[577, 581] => 228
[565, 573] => 220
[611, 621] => 311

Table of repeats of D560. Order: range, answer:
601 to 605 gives 286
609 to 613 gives 306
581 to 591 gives 246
